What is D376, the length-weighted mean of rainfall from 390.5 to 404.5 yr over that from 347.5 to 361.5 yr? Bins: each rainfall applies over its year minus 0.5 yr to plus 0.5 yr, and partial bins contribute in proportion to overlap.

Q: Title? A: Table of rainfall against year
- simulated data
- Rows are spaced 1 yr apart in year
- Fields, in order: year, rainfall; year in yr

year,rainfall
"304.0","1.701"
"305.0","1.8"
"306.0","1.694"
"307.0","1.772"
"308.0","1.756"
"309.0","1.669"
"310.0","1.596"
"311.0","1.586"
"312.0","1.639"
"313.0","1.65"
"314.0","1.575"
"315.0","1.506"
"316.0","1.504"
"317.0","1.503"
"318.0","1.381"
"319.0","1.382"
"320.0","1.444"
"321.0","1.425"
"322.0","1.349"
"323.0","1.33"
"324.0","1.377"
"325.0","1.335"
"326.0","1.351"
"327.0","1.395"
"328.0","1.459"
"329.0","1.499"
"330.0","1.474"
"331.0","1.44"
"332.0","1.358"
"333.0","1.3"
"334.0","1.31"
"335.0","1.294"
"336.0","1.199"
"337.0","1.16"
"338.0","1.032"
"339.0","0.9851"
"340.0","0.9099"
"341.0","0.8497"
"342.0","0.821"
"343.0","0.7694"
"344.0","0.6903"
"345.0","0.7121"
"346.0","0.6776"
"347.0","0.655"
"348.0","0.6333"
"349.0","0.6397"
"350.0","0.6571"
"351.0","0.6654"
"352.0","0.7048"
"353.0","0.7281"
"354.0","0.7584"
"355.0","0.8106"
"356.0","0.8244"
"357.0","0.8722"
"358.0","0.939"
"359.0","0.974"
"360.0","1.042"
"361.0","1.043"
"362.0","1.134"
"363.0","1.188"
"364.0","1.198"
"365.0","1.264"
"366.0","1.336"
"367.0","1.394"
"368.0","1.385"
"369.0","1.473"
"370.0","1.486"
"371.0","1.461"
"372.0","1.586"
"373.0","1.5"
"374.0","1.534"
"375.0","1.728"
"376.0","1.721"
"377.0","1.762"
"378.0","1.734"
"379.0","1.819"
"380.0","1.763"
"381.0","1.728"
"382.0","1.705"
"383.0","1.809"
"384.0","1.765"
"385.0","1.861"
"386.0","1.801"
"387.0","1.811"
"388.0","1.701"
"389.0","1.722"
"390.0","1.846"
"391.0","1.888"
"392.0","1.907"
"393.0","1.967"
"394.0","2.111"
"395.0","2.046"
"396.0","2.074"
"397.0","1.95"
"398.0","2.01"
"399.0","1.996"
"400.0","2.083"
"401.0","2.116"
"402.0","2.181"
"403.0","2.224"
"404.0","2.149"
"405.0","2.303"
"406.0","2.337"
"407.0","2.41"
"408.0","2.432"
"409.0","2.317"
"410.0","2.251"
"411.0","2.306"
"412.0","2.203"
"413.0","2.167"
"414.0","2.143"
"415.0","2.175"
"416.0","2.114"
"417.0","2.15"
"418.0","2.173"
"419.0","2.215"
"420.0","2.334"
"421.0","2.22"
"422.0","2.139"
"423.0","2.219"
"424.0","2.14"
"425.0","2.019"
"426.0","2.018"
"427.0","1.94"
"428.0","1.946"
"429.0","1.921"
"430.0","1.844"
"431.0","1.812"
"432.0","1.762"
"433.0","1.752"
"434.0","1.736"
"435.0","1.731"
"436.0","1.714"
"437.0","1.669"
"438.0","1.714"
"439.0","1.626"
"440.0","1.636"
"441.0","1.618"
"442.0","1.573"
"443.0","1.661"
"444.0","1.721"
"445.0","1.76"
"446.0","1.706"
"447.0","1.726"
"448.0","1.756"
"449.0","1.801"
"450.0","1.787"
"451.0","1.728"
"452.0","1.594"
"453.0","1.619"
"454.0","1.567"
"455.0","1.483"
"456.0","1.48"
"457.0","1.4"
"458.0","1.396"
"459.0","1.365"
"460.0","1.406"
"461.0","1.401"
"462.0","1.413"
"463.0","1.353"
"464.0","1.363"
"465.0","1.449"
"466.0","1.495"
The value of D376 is 2.54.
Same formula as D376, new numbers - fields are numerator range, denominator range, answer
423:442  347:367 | 1.97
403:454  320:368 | 1.83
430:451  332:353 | 1.93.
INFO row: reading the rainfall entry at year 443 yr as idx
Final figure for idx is 1.661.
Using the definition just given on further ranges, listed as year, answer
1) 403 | 2.224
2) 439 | 1.626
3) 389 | 1.722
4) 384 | 1.765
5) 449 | 1.801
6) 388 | 1.701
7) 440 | 1.636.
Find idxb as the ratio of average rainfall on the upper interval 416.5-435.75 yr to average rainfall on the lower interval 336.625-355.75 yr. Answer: 2.6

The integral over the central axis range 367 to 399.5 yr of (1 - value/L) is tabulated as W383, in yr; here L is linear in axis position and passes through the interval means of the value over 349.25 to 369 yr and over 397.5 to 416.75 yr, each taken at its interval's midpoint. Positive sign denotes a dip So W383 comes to -3.4 yr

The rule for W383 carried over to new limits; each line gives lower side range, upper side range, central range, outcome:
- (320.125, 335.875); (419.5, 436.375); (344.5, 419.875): 4.2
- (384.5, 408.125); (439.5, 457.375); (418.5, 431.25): -1.7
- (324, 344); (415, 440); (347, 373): 6.8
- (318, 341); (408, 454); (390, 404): -2.7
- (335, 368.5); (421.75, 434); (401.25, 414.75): -4.6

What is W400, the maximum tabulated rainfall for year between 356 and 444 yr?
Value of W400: 2.432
